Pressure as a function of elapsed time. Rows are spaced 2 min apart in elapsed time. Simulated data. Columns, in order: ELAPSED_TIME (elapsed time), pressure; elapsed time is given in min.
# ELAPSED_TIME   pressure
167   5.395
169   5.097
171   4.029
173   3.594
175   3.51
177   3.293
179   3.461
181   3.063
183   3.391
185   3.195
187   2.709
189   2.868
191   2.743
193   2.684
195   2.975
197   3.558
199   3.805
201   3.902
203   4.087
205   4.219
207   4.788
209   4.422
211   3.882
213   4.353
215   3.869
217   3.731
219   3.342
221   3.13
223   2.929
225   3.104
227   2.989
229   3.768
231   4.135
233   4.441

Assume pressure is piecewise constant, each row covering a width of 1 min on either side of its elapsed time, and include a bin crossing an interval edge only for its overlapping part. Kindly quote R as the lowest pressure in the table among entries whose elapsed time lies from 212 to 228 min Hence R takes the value 2.929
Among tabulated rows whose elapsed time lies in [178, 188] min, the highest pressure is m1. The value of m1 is 3.461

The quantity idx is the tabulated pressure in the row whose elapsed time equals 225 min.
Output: 3.104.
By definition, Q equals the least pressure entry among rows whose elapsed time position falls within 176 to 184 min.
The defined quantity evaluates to 3.063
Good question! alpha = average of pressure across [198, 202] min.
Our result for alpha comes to 3.85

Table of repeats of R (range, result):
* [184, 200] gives 2.684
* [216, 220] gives 3.342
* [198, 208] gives 3.805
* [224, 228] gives 2.989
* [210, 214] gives 3.882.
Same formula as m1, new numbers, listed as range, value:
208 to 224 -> 4.422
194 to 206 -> 4.219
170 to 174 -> 4.029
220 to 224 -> 3.13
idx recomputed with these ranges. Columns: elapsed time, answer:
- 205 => 4.219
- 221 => 3.13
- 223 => 2.929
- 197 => 3.558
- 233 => 4.441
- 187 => 2.709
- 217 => 3.731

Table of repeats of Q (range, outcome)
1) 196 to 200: 3.558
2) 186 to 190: 2.709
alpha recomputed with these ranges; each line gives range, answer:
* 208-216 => 4.13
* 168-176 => 4.06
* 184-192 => 2.88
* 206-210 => 4.61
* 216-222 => 3.4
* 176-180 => 3.38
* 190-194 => 2.71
